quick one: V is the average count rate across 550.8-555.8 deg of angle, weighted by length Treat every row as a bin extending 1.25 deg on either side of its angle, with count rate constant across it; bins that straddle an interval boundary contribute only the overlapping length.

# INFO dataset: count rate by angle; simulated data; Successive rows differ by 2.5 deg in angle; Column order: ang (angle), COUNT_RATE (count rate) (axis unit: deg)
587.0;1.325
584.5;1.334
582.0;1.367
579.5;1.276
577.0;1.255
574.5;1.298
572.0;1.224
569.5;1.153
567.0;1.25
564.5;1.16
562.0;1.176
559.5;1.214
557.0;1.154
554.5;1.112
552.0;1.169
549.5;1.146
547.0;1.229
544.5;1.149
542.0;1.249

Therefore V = 1.14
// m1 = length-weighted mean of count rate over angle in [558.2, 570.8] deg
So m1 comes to 1.19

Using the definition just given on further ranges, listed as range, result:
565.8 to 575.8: 1.23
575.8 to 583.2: 1.3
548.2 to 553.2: 1.16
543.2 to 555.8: 1.16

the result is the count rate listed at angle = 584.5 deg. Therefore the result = 1.334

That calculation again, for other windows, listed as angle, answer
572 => 1.224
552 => 1.169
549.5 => 1.146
